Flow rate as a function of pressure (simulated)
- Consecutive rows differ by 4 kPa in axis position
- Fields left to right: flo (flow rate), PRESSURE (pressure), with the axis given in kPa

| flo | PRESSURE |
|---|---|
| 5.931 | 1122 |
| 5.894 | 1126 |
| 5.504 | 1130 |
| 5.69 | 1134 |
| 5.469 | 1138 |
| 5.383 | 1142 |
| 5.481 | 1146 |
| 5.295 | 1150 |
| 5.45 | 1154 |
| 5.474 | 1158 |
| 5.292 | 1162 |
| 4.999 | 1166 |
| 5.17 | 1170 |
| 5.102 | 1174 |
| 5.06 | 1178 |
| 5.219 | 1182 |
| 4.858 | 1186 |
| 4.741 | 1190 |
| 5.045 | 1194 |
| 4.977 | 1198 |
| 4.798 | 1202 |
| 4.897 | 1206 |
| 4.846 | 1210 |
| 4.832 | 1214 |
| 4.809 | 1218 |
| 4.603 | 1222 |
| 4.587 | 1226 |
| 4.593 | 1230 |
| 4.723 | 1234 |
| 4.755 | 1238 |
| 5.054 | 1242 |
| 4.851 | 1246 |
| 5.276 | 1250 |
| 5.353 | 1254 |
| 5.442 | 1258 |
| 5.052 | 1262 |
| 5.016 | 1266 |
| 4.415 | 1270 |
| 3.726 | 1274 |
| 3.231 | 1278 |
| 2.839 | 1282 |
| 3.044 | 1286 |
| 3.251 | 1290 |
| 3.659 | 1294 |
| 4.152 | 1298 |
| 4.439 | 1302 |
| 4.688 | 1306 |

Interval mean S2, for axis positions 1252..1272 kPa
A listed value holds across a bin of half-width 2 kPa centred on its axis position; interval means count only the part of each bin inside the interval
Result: 5.06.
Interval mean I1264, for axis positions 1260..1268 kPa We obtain 5.03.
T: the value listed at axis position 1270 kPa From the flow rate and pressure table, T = 4.415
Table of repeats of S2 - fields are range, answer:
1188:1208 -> 4.89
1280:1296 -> 3.2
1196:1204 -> 4.89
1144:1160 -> 5.42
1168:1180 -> 5.11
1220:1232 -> 4.59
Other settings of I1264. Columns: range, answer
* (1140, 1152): 5.39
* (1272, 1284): 3.27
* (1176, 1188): 5.05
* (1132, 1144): 5.51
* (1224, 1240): 4.66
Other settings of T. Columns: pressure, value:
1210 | 4.846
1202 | 4.798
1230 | 4.593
